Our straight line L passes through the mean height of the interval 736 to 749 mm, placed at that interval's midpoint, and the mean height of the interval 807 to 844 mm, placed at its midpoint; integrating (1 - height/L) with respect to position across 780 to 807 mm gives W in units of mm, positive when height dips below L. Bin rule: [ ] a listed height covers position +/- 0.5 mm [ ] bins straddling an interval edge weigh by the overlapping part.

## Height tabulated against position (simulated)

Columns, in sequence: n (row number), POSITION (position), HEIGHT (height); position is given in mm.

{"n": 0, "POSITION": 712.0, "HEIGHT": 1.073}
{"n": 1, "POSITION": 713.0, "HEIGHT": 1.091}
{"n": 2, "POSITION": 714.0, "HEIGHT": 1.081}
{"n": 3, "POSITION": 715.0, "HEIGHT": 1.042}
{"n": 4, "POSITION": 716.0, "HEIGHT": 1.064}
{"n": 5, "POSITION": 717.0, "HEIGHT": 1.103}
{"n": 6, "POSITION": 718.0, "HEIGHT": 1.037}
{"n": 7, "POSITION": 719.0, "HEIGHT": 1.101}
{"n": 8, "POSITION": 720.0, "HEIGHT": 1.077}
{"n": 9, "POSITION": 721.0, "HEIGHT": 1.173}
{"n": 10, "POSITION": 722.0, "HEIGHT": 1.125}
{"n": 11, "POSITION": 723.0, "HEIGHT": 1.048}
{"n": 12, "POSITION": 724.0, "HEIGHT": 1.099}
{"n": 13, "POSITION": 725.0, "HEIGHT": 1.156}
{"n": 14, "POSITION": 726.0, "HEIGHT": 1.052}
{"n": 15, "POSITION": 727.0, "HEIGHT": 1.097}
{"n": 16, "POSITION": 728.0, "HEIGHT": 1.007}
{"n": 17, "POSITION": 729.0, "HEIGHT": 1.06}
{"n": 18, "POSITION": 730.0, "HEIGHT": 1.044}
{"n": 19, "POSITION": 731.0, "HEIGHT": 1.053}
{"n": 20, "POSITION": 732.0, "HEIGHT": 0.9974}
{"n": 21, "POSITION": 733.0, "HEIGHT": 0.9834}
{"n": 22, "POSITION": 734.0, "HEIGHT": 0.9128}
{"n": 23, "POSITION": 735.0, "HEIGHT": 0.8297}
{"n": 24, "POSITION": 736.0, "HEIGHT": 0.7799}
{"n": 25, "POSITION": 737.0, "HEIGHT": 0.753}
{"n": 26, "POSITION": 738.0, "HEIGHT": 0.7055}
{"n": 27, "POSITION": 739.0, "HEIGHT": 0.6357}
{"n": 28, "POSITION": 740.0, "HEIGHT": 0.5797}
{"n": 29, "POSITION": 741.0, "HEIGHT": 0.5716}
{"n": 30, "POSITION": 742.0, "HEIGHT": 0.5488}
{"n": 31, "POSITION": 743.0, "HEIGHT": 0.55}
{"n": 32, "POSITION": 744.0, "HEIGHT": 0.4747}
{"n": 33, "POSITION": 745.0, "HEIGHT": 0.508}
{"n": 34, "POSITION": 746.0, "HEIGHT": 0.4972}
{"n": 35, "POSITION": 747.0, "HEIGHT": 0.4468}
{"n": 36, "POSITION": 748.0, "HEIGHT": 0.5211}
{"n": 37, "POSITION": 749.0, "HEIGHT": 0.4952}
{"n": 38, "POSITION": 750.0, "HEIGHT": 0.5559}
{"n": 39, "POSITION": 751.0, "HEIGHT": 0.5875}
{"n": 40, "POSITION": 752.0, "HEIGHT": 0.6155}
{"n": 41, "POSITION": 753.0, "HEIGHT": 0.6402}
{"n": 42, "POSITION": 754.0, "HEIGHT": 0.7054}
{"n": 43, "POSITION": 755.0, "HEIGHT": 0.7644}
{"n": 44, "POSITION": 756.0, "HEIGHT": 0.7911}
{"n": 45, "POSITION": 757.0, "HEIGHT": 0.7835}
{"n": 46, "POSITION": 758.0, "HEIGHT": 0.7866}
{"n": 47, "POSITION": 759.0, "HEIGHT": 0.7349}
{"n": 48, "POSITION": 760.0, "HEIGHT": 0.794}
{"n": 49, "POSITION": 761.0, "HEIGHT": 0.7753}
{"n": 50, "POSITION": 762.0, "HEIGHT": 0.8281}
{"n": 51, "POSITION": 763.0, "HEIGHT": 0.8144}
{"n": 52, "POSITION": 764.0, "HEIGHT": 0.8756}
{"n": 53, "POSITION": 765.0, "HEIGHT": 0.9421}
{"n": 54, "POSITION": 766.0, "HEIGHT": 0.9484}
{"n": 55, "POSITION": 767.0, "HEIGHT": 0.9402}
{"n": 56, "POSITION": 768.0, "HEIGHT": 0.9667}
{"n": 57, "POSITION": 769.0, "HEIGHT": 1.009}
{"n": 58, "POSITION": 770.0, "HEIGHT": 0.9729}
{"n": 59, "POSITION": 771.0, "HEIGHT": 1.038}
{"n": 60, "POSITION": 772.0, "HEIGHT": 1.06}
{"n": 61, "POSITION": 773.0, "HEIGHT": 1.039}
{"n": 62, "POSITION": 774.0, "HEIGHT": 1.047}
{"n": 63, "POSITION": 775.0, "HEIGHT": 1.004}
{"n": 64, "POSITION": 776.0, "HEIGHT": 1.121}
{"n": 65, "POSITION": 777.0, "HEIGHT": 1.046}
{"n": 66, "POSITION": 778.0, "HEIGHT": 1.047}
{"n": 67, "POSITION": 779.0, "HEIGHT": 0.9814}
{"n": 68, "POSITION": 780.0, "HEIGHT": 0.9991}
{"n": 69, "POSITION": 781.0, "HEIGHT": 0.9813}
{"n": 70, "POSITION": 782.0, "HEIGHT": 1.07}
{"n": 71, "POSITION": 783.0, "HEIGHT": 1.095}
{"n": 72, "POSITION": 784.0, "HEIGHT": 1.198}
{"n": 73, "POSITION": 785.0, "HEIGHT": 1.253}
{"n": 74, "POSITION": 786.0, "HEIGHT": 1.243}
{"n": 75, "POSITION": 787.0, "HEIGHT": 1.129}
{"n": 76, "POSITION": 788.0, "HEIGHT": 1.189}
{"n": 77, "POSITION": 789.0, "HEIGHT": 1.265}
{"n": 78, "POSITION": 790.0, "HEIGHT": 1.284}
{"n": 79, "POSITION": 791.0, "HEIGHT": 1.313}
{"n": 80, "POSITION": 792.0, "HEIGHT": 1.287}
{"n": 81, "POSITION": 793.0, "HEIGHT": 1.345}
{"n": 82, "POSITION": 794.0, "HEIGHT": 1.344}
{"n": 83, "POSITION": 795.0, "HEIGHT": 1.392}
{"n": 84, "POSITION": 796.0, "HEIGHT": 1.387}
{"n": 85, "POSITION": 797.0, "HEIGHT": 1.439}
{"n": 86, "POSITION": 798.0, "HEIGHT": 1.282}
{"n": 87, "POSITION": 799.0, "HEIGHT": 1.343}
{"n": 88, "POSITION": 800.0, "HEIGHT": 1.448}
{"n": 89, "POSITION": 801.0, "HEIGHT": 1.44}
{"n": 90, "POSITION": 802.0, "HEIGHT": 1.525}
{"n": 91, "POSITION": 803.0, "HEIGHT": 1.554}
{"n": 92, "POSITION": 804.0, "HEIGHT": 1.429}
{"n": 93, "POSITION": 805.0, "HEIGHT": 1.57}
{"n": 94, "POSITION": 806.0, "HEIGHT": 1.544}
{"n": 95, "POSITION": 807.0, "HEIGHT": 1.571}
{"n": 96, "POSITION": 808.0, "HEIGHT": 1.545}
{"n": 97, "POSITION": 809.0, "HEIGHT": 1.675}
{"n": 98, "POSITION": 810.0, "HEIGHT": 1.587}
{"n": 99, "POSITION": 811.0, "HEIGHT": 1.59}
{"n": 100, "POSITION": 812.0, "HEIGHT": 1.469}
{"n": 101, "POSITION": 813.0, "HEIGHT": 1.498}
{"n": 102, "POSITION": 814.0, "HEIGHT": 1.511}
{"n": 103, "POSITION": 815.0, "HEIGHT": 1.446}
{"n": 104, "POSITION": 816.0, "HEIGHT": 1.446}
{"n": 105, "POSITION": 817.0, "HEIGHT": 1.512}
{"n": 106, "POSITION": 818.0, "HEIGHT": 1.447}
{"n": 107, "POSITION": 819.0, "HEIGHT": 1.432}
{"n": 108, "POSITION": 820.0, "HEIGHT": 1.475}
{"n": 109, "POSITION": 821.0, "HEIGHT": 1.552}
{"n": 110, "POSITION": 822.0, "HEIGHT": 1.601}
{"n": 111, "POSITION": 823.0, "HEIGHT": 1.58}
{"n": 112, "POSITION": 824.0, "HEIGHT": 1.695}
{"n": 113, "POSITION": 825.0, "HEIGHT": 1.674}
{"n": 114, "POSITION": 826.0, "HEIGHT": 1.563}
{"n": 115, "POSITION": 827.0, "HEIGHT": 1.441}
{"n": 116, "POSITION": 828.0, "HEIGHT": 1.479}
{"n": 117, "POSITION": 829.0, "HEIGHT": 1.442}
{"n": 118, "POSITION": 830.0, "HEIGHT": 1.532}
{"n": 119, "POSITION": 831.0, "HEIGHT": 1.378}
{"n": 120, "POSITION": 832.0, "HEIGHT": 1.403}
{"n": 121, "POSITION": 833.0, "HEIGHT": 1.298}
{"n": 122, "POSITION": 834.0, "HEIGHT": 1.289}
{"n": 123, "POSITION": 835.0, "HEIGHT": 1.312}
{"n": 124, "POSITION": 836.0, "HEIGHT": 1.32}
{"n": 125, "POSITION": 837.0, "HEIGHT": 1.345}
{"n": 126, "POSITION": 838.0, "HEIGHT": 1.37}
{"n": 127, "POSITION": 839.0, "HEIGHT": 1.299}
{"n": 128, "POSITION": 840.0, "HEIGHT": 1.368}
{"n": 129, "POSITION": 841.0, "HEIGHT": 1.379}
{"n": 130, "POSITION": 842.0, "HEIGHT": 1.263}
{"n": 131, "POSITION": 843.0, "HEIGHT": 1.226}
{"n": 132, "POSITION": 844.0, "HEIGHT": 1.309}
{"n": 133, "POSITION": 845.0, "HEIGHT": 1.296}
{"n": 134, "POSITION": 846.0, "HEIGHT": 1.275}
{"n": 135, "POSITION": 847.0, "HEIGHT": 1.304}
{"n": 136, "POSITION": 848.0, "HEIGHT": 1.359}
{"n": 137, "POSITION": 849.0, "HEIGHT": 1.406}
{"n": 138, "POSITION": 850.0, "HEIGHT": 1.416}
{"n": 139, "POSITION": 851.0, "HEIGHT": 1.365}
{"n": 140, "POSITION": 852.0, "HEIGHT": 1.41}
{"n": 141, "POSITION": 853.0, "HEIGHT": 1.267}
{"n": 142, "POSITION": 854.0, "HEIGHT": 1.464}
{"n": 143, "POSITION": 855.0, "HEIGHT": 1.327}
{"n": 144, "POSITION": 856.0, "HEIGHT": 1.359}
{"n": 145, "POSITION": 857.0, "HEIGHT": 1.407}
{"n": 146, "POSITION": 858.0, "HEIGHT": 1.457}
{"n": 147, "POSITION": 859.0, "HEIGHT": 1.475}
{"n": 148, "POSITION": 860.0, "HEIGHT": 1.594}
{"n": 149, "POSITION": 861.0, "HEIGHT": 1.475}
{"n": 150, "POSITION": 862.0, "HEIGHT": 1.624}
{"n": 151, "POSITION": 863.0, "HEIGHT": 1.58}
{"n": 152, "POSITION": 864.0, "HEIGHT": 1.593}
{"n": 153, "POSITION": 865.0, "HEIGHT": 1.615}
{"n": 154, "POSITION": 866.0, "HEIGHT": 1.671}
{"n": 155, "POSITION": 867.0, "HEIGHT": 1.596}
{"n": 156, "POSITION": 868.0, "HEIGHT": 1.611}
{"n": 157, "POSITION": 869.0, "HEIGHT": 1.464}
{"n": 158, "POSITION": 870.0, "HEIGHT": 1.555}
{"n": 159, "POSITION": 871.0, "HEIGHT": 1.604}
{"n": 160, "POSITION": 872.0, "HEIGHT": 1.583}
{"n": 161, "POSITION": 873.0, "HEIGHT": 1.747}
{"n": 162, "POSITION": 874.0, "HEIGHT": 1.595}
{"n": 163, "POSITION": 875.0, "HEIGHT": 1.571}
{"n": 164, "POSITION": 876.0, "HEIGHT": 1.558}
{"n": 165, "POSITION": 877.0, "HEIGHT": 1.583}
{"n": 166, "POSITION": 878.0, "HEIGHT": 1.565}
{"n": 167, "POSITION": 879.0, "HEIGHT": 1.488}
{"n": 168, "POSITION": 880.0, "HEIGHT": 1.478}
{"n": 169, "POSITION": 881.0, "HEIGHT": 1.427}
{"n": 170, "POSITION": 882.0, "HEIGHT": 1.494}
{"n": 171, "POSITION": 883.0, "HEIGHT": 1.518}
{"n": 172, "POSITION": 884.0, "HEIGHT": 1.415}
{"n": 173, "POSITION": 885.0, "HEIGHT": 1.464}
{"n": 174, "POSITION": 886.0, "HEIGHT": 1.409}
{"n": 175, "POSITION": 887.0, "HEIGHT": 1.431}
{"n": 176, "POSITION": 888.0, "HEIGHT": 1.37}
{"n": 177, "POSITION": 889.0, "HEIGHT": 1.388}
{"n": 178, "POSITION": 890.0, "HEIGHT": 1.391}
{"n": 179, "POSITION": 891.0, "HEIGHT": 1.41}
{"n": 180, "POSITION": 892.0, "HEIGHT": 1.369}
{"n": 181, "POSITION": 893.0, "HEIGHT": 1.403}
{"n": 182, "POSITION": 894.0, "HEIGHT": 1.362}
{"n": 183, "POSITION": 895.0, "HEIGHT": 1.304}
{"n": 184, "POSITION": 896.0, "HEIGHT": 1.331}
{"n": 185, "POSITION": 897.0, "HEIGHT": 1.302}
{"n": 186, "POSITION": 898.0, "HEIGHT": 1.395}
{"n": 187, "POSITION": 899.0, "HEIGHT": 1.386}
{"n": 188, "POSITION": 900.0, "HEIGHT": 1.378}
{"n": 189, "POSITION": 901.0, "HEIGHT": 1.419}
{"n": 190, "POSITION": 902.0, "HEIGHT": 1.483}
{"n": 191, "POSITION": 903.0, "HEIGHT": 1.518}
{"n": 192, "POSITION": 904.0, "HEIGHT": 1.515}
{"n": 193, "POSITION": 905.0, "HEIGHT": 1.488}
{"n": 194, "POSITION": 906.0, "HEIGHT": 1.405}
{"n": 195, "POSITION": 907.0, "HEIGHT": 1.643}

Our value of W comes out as -4.9 mm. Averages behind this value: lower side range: 0.572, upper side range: 1.46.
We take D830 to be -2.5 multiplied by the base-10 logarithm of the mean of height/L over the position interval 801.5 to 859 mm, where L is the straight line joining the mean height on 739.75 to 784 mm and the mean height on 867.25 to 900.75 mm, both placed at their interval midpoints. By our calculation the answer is -0.23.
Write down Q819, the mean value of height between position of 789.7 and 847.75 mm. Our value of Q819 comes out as 1.43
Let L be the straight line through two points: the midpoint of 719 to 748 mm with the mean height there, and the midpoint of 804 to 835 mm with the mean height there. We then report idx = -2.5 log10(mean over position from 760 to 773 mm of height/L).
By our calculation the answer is 0.184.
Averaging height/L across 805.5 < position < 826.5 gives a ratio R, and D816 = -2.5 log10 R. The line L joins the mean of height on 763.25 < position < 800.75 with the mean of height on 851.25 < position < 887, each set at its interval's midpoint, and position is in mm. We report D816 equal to -0.20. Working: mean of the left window 1.14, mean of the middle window 1.54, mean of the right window 1.51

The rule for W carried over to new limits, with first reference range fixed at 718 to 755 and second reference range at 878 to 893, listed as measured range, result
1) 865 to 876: -1.8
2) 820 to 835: -3.8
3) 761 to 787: -1.4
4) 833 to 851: -1.1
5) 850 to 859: -0.6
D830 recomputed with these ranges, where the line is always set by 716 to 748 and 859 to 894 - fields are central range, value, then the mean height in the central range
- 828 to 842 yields -0.029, 1.36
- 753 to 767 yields 0.224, 0.81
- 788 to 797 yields -0.164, 1.33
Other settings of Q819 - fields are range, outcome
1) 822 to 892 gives 1.46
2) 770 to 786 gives 1.07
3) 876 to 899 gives 1.42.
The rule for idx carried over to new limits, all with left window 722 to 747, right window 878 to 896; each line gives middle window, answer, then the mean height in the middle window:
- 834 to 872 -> -0.11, 1.43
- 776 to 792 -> -0.12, 1.14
